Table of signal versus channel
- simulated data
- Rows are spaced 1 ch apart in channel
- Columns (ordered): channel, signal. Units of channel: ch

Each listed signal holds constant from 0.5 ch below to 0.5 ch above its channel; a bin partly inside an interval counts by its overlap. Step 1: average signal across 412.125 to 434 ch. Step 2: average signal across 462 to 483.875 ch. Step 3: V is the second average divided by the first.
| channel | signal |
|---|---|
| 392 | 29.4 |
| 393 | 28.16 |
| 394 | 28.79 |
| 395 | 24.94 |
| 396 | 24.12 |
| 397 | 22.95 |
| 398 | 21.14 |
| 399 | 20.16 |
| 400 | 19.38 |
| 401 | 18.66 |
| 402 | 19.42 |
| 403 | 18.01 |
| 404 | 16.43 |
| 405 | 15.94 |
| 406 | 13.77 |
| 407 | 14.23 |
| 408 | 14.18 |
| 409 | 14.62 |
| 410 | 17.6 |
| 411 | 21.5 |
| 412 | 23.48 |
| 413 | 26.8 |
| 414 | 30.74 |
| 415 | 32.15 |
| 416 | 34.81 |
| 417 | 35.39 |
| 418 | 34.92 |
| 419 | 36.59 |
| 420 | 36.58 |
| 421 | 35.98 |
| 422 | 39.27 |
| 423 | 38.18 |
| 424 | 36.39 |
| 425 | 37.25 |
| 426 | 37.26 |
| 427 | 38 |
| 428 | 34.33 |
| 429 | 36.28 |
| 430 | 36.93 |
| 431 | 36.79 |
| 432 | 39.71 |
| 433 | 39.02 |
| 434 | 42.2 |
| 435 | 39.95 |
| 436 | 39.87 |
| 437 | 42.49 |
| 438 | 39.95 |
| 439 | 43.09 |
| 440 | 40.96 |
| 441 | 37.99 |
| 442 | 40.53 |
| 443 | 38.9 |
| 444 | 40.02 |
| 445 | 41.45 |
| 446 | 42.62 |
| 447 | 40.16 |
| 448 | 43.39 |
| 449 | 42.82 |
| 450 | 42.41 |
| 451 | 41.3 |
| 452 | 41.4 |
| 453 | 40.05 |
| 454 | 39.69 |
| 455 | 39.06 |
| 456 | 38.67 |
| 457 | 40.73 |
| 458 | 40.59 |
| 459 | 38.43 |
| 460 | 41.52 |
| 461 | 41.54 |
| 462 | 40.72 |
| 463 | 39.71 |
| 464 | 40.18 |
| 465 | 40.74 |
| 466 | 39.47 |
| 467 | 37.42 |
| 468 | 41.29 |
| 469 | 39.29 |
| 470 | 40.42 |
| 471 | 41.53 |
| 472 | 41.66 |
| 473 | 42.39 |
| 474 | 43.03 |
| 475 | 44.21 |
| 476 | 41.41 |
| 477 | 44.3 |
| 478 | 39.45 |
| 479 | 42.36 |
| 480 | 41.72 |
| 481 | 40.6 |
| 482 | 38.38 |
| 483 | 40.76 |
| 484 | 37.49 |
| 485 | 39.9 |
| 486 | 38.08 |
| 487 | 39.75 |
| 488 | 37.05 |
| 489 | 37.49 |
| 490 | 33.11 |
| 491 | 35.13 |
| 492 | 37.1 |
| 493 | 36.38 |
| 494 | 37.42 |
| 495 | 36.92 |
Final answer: 1.1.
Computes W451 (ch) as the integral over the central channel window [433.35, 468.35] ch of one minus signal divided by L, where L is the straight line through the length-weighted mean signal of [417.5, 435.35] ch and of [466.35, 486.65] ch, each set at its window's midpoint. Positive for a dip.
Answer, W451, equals -1.4 ch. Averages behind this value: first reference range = 37.5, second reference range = 40.8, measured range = 40.6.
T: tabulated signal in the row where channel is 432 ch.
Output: 39.71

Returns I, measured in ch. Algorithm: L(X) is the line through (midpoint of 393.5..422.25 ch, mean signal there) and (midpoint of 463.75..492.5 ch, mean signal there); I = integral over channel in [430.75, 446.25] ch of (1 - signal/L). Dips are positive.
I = -4.6 ch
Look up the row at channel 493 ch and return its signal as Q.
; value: 36.38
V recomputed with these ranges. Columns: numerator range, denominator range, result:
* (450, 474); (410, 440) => 1.13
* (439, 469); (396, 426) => 1.56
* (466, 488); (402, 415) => 2.09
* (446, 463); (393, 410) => 2.10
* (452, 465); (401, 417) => 1.89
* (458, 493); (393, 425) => 1.56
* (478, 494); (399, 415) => 1.97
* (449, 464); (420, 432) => 1.09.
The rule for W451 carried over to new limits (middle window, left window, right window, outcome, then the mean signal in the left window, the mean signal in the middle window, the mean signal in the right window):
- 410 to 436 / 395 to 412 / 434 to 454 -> -5.0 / 18.6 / 35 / 41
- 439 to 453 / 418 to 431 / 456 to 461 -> -0.8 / 36.8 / 41.1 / 40.3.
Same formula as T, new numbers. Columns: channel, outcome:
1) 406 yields 13.77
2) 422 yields 39.27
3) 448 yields 43.39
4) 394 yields 28.79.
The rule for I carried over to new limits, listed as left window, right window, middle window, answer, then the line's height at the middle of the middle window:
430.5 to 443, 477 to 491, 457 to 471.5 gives -0.3 ch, 39.5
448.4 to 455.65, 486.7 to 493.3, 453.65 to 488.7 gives -1.6 ch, 38.7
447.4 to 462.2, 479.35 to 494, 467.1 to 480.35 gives -0.8 ch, 39.2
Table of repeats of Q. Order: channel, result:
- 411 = 21.5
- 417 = 35.39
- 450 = 42.41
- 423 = 38.18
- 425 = 37.25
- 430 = 36.93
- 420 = 36.58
